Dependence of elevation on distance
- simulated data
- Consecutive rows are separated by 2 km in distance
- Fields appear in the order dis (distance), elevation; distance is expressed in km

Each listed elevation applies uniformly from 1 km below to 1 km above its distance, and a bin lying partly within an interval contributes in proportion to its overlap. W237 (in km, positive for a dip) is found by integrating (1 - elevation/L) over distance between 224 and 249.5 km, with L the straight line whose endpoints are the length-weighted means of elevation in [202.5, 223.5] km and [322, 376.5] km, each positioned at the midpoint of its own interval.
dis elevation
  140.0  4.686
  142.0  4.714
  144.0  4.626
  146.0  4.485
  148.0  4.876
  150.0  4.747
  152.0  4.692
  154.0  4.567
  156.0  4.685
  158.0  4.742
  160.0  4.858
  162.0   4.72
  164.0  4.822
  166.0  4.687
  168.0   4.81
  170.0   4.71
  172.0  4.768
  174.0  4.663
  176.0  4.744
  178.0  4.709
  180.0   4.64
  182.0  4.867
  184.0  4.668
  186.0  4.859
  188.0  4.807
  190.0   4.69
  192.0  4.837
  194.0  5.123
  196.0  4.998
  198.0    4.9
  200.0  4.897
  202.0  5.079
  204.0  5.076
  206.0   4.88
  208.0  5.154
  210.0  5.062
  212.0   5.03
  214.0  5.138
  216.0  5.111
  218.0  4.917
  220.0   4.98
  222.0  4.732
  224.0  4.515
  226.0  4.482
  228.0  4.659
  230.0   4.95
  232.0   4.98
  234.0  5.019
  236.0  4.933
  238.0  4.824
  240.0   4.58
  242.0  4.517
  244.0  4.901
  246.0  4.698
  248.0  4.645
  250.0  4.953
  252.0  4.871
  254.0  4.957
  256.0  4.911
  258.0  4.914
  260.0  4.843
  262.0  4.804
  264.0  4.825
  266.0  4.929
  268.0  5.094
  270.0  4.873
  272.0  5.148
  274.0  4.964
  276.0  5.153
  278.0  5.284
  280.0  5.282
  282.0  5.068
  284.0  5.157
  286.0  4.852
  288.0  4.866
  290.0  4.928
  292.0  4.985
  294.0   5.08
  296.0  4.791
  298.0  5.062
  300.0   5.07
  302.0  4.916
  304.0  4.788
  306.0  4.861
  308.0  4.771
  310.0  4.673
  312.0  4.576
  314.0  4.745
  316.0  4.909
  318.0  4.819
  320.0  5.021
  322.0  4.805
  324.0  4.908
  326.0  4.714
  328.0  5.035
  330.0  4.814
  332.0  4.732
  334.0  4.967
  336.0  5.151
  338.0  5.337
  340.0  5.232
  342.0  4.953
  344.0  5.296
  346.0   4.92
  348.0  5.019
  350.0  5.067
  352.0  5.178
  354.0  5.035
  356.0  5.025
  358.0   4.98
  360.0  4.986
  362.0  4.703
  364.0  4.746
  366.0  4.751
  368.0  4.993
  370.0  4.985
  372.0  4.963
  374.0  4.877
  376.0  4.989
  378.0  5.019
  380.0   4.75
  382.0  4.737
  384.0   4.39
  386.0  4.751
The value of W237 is 1.2 km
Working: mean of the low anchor 5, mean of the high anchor 4.97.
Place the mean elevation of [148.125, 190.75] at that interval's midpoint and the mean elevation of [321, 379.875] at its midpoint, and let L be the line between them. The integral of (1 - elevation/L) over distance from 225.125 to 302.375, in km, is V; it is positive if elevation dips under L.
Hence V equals -0.94 km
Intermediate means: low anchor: 4.74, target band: 4.92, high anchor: 4.97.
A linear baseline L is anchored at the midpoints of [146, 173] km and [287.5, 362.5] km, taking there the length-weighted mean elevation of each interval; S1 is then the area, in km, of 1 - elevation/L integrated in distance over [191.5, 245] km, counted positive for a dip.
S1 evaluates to -1.02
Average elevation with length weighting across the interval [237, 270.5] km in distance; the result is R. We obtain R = 4.83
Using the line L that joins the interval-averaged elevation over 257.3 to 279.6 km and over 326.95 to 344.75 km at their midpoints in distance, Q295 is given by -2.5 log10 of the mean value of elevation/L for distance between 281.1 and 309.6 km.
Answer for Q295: 0.02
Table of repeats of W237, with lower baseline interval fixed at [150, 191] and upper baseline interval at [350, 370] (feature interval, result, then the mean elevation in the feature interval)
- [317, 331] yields 0.1 km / 4.87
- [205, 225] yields -0.7 km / 4.95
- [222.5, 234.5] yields 0.1 km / 4.76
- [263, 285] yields -1.0 km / 5.07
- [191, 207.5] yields -0.7 km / 4.98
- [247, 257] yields -0.1 km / 4.87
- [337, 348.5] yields -0.5 km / 5.13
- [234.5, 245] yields 0.1 km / 4.76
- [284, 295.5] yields -0.2 km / 4.95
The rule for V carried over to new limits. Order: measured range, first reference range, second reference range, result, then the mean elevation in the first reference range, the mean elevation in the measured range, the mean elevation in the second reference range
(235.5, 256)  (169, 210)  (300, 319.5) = 0.2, 4.86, 4.79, 4.8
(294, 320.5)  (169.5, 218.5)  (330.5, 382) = 0.5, 4.89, 4.85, 4.98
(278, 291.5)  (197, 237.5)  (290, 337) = -0.4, 4.92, 5.04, 4.88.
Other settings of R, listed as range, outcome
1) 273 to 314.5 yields 4.95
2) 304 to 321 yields 4.8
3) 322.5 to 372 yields 4.98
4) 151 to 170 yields 4.73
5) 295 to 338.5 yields 4.88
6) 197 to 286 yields 4.92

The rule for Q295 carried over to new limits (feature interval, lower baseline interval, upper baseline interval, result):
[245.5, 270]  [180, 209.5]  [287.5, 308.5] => 0.010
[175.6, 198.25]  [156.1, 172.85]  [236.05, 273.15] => -0.008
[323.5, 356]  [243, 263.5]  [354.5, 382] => -0.030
